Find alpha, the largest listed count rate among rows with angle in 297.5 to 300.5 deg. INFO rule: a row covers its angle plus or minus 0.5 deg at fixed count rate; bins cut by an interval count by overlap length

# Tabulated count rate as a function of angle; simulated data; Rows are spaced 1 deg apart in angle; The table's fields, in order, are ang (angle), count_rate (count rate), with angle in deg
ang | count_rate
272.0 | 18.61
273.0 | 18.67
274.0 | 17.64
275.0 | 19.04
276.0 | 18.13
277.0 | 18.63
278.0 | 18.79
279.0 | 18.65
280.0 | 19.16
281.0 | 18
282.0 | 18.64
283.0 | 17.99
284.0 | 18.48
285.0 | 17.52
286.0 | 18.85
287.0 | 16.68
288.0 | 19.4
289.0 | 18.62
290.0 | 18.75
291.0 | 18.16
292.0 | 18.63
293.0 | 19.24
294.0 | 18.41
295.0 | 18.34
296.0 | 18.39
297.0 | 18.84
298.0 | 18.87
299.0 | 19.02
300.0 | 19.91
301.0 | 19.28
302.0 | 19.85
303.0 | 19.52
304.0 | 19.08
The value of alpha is 19.91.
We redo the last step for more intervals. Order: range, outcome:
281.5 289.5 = 19.4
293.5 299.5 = 19.02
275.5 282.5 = 19.16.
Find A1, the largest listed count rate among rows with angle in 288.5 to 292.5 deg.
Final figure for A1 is 18.75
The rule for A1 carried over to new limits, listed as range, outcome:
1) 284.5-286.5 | 18.85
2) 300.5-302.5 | 19.85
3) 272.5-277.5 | 19.04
